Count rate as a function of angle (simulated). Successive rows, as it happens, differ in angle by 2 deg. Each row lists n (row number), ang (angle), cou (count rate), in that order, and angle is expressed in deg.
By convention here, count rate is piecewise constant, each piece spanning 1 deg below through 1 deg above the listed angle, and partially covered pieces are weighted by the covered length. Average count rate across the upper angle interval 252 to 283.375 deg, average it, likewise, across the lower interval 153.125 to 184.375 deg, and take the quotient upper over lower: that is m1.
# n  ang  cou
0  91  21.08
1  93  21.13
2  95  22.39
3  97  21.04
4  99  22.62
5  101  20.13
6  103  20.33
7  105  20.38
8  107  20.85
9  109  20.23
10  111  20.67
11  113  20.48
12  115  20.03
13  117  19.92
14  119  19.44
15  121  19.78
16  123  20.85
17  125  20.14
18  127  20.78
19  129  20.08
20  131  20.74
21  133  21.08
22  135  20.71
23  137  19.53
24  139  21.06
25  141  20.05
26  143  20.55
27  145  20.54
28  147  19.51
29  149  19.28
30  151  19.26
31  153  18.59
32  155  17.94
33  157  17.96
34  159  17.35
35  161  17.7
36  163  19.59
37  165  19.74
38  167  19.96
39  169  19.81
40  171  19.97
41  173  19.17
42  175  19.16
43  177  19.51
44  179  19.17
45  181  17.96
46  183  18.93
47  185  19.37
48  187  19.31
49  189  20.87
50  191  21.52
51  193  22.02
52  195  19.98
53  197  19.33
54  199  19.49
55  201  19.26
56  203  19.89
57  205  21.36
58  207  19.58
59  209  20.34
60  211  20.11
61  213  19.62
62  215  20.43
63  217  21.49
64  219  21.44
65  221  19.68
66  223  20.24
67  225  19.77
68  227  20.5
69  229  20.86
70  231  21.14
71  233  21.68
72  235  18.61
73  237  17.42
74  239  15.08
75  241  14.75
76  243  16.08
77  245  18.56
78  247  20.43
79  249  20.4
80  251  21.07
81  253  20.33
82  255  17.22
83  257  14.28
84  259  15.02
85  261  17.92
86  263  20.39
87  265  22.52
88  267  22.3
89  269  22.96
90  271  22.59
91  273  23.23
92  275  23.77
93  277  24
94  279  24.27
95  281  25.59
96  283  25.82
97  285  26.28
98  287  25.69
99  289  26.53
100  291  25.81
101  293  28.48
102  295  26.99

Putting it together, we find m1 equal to 1.13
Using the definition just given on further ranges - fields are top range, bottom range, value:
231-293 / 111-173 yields 1.07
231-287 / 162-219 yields 1.03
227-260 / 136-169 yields 0.95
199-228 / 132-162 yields 1.04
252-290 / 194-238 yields 1.10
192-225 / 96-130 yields 0.99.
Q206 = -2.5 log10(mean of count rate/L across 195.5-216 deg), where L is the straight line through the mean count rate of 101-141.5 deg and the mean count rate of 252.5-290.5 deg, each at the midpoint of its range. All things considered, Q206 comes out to 0.08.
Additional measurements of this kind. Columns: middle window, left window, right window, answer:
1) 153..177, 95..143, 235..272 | 0.06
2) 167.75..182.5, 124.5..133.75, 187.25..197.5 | 0.08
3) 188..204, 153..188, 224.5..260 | -0.08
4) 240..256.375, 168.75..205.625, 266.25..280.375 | 0.20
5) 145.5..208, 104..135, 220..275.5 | 0.03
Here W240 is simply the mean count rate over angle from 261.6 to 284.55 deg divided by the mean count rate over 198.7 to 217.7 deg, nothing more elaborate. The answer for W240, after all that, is 1.16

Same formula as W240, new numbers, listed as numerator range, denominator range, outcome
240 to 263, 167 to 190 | 0.92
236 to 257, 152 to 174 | 0.95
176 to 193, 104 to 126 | 0.97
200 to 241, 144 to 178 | 1.04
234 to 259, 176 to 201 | 0.90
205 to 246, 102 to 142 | 0.95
